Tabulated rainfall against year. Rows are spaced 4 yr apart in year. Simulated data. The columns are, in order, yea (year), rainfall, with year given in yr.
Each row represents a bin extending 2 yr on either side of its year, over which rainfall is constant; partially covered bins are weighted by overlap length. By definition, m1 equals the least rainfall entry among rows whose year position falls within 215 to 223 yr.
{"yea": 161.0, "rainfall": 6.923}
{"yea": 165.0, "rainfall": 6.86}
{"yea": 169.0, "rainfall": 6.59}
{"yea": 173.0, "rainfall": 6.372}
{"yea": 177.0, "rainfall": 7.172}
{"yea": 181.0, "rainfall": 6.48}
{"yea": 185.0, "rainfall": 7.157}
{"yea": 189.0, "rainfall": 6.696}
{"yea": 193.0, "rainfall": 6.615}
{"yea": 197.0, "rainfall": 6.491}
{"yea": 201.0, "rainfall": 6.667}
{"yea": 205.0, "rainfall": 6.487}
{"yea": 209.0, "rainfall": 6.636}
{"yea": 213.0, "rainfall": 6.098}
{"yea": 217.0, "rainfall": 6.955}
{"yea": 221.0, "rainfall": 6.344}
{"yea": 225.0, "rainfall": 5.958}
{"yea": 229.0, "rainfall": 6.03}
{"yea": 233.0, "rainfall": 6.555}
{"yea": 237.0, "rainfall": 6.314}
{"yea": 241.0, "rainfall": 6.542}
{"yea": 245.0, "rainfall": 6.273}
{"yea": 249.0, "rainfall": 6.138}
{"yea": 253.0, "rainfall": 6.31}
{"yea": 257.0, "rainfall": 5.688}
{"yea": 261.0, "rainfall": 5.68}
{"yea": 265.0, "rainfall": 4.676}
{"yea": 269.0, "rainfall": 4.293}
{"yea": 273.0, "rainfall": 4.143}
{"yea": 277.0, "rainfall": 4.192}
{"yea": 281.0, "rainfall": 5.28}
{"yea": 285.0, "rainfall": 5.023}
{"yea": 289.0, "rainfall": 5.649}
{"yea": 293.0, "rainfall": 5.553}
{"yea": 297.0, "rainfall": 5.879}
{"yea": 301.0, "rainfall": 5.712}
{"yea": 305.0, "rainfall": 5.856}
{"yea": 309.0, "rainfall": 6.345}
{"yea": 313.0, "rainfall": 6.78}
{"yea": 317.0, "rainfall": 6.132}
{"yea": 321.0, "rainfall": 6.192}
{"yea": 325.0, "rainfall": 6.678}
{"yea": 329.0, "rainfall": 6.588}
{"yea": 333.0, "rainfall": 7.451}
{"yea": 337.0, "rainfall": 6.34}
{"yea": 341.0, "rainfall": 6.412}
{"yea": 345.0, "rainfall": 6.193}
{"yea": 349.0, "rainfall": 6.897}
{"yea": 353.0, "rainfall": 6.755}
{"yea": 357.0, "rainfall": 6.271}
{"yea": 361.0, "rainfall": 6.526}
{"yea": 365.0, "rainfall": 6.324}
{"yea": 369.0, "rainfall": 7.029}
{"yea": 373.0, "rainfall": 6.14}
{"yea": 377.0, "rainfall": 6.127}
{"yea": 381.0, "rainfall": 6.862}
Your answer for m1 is 6.344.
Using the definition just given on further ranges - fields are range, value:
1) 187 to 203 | 6.491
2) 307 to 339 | 6.132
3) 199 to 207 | 6.487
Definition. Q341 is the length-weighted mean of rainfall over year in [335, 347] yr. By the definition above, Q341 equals 6.32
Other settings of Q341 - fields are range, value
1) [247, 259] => 6.05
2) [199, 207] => 6.58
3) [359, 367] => 6.42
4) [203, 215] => 6.41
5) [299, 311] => 5.97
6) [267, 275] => 4.22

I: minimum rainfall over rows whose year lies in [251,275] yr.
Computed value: 4.143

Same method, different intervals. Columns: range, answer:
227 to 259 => 5.688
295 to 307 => 5.712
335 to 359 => 6.193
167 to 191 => 6.372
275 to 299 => 4.192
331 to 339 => 6.34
